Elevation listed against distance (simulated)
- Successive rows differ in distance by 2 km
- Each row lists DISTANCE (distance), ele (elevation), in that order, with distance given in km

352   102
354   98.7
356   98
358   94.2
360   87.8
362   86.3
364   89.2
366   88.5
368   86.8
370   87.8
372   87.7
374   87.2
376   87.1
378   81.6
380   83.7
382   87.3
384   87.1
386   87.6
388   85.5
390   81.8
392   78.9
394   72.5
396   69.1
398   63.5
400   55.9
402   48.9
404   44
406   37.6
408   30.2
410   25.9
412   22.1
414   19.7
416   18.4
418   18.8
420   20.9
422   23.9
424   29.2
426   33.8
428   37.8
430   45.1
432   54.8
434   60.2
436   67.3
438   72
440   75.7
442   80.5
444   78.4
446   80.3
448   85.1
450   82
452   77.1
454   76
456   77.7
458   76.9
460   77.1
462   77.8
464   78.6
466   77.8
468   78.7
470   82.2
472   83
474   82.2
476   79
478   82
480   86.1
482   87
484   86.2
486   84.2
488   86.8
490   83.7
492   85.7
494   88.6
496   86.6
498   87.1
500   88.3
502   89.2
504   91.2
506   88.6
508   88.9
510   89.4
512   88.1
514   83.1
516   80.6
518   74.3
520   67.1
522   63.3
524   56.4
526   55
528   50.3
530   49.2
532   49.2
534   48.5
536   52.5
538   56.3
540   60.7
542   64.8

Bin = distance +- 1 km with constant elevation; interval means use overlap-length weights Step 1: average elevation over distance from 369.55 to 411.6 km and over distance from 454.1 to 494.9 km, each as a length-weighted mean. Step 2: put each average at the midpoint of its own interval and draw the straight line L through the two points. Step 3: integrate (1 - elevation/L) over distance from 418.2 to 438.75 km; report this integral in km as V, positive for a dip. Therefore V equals 8.8 km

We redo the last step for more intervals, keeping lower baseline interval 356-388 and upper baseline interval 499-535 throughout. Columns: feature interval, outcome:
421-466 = 7.70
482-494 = -1.66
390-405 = 3.85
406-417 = 7.76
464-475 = -0.47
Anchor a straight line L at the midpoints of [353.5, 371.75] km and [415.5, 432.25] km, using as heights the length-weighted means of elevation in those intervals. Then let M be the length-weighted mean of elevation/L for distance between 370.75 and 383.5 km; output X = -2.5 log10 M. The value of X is -0.13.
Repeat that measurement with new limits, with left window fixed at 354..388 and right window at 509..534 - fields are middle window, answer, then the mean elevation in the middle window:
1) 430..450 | 0.09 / 71.8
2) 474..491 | -0.17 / 84.2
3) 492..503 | -0.25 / 87.8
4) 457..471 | -0.05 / 78.4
